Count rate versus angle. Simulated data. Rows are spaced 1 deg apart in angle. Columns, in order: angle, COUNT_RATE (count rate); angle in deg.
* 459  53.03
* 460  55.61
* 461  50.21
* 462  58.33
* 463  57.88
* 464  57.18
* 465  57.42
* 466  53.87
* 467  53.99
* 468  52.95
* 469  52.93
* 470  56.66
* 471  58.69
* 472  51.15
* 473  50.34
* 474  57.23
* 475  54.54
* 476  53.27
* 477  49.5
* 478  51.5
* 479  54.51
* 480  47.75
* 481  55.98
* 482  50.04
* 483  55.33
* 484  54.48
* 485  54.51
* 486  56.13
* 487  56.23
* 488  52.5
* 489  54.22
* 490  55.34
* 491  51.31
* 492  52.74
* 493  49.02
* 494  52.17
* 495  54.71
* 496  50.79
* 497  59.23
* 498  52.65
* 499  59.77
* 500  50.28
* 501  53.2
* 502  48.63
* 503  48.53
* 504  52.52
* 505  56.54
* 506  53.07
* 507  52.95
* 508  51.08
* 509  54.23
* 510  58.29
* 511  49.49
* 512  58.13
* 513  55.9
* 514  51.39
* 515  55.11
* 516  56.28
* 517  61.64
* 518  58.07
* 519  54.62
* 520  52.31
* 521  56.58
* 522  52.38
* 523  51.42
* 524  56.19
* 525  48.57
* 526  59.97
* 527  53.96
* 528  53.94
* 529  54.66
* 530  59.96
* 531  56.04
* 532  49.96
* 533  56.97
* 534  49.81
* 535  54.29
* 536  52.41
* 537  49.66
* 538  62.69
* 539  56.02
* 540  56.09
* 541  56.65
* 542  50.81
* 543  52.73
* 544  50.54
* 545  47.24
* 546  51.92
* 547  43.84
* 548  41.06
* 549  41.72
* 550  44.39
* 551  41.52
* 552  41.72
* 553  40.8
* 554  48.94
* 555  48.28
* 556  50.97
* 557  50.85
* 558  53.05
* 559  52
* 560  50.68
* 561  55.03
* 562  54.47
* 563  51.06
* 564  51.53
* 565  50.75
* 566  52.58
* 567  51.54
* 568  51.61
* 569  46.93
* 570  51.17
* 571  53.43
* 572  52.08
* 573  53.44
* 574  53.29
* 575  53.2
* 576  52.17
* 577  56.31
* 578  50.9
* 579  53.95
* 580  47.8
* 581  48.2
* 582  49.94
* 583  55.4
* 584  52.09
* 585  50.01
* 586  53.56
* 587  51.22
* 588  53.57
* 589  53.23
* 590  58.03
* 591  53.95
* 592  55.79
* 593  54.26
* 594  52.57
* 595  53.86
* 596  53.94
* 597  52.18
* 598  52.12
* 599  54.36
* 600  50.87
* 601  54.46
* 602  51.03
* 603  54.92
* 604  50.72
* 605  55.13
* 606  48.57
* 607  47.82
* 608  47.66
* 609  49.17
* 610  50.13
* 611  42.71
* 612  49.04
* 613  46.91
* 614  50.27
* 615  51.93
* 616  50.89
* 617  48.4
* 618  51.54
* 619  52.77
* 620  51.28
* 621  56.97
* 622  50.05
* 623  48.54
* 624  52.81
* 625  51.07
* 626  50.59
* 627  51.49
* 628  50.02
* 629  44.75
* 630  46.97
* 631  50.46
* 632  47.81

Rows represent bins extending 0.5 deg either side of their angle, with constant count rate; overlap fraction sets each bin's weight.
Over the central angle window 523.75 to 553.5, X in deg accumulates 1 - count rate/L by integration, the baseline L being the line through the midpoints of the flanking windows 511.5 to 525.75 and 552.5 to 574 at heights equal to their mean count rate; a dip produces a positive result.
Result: 1.2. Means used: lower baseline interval 55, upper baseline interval 51.1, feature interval 51.2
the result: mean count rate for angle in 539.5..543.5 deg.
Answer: 54.1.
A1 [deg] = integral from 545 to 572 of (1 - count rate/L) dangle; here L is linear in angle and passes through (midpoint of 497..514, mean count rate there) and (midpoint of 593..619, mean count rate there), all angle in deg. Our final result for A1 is 1.7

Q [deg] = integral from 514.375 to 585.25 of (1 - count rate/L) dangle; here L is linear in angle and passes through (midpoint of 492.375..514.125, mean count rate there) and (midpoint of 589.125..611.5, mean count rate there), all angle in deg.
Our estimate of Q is 1.0 deg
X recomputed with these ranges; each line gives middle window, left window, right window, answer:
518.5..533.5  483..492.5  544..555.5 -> -1.9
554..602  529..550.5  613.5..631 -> -1.1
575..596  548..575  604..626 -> -1.3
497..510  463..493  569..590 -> 0.1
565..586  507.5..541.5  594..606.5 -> 0.6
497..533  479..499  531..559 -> -1.7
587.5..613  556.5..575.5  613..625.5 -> -0.2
